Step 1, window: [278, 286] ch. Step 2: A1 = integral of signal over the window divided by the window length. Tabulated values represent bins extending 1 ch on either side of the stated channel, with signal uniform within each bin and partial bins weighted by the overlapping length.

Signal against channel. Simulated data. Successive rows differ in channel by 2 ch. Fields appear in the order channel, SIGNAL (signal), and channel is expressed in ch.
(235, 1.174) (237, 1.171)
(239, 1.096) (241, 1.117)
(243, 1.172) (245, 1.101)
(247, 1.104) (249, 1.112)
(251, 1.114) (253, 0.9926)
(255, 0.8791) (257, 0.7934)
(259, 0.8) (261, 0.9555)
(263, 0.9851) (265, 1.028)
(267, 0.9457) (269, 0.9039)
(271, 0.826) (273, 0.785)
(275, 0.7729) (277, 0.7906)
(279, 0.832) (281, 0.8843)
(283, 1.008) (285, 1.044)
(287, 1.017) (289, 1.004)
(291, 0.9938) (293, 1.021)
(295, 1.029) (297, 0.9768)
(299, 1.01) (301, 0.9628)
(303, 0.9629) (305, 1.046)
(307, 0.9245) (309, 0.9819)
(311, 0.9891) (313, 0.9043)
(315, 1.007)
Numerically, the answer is 0.942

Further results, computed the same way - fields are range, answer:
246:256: 1.04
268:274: 0.838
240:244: 1.14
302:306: 1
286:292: 1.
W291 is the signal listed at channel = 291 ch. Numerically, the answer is 0.9938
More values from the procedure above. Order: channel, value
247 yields 1.104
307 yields 0.9245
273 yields 0.785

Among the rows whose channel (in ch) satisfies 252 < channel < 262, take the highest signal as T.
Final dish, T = 0.9926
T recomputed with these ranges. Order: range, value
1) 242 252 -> 1.172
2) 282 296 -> 1.044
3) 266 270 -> 0.9457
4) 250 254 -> 1.114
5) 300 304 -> 0.9629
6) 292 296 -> 1.029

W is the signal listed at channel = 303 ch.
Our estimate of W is 0.9629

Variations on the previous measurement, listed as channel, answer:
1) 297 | 0.9768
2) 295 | 1.029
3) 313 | 0.9043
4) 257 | 0.7934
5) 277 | 0.7906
